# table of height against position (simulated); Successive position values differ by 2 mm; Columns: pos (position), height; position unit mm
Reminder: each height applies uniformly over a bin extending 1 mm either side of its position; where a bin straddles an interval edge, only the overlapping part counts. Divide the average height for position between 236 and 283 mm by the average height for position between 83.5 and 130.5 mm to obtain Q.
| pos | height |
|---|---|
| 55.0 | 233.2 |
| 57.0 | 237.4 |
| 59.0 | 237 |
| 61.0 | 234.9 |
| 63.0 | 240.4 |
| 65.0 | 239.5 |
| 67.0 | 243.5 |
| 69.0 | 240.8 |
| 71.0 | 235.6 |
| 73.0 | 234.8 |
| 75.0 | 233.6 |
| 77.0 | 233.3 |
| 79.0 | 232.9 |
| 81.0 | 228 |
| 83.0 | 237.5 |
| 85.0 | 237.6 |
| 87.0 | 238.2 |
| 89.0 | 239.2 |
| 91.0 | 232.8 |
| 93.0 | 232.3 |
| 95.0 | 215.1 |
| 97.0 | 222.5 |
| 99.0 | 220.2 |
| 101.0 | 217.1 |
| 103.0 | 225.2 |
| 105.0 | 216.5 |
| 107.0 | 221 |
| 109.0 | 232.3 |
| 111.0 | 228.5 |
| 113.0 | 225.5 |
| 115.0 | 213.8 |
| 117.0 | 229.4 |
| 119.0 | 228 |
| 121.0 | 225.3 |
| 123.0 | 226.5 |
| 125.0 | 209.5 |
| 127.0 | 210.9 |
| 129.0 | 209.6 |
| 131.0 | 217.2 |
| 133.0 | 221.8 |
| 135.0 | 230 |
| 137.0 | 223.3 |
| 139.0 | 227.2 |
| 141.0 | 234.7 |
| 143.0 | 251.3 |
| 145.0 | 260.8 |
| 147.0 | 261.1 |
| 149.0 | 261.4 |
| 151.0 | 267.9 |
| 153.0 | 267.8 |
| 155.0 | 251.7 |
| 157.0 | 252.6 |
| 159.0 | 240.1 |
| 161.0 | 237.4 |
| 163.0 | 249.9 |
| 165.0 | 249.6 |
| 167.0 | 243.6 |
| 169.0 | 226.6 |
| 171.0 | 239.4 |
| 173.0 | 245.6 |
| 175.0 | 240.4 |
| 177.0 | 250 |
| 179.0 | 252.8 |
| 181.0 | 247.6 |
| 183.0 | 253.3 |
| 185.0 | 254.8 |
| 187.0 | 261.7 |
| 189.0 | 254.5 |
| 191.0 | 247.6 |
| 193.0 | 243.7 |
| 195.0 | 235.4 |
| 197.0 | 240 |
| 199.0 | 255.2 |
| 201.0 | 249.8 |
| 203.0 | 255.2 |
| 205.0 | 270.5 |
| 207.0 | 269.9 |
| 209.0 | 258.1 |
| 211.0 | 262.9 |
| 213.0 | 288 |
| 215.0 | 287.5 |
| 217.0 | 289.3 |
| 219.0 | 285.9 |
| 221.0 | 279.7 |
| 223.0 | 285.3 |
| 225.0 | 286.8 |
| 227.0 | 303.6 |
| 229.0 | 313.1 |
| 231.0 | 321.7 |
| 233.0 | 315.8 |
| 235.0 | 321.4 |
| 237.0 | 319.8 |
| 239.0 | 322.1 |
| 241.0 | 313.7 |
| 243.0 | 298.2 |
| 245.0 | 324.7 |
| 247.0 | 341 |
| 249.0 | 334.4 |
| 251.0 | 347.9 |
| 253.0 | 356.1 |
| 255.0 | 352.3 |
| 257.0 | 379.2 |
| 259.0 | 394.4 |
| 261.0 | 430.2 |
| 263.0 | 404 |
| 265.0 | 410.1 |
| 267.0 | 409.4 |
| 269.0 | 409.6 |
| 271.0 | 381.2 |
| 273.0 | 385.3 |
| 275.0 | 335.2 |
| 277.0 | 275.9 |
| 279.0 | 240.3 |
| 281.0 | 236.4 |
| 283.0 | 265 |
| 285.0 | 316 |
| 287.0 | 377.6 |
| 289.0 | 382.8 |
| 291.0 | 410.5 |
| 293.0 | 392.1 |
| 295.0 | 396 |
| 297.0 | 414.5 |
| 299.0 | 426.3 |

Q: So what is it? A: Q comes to 1.54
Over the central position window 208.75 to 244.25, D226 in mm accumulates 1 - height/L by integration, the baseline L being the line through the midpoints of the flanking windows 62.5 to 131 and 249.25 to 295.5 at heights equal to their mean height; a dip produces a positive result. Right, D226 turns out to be 2.9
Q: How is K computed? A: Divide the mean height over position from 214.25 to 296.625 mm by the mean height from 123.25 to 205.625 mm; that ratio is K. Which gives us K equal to 1.39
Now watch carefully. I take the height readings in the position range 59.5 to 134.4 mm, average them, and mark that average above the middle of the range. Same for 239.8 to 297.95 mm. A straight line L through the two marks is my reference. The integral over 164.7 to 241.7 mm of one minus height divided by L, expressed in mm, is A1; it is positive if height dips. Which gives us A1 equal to 9.3 mm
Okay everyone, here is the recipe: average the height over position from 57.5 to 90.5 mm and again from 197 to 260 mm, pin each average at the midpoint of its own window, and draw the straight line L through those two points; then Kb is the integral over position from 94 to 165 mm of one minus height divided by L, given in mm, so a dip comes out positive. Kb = 7.8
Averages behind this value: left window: 237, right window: 305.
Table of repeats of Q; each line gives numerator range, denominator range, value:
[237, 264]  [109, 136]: 1.59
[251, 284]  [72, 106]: 1.54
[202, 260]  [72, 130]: 1.37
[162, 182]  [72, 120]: 1.07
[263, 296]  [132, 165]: 1.43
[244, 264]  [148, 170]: 1.47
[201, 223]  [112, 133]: 1.25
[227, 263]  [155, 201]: 1.38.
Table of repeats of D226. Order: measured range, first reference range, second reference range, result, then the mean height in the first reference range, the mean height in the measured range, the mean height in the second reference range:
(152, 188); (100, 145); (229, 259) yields 2.54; 225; 248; 333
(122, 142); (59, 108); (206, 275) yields 3.16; 231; 221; 332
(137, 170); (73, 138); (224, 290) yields 1.68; 226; 248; 340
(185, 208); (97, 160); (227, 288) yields 2.88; 232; 253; 340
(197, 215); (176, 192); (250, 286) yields 0.97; 253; 264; 352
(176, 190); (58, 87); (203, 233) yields 1.04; 236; 254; 286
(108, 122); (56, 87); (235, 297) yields 1.93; 237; 226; 352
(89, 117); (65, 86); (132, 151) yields 1.72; 236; 224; 243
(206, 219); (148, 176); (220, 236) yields 0.62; 248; 277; 303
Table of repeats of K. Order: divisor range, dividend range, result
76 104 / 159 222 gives 1.11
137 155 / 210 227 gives 1.13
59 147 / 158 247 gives 1.18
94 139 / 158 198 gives 1.11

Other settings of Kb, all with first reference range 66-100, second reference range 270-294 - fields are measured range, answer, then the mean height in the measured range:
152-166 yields 1.1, 250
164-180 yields 2.0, 244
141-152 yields 0.3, 258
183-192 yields 1.0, 254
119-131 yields 1.7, 217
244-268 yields -4.0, 374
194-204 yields 1.5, 247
